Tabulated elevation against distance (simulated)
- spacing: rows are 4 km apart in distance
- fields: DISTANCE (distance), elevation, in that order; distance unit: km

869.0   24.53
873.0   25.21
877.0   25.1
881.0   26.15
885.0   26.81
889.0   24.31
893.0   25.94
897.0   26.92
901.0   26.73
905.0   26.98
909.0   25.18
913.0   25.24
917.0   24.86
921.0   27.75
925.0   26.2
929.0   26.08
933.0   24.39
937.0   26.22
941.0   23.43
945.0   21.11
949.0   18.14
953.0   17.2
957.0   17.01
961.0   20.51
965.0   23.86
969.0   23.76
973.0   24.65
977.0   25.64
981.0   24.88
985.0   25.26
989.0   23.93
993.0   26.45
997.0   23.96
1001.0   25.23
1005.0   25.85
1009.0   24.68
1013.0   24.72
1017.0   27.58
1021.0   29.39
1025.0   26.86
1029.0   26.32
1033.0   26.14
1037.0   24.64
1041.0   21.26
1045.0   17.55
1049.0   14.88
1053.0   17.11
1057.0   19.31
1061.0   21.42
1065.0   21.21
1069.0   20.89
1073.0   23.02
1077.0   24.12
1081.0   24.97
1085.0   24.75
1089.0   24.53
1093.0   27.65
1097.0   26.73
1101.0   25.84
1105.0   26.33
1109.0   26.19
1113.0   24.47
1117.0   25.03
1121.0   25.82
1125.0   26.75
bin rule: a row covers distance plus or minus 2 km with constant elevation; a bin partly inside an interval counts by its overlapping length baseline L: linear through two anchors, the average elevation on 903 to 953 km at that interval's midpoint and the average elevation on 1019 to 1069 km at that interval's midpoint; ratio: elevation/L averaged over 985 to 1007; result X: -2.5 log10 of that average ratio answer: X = -0.093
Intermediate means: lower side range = 24.3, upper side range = 22.1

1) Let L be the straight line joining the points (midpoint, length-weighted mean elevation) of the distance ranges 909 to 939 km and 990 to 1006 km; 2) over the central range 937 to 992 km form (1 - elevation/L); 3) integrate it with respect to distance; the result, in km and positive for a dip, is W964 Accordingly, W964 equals 6.5 km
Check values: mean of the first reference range 25.8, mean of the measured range 22.5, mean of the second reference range 25.3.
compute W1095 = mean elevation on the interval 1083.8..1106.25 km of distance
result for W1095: 26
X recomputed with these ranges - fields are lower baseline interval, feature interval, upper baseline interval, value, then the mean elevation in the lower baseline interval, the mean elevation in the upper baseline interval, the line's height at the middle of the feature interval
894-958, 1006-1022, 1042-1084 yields -0.205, 24.1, 20.6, 21.8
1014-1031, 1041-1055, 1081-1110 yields 0.485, 27.4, 25.9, 26.9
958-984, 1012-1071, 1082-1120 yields 0.099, 23.7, 25.7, 24.8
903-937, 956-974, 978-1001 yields 0.146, 25.9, 25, 25.3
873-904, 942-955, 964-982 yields 0.288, 26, 24.6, 25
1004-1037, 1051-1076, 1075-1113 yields 0.247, 26.4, 25.6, 25.9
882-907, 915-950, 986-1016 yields 0.062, 26.3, 25.1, 25.8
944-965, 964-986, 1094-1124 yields -0.225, 19.2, 25.9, 20.1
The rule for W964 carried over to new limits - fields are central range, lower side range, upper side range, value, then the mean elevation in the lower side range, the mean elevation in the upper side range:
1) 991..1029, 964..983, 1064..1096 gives -2.6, 24.6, 24.1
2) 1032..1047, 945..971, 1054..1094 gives 0.0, 20.2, 22.9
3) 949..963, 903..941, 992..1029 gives 4.1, 25.7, 26.1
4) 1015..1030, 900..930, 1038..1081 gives -3.9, 26.1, 20.4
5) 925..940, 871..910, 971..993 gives 0.0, 26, 25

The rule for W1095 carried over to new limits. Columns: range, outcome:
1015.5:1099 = 23.3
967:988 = 24.8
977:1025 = 25.7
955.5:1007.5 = 24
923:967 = 22.2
